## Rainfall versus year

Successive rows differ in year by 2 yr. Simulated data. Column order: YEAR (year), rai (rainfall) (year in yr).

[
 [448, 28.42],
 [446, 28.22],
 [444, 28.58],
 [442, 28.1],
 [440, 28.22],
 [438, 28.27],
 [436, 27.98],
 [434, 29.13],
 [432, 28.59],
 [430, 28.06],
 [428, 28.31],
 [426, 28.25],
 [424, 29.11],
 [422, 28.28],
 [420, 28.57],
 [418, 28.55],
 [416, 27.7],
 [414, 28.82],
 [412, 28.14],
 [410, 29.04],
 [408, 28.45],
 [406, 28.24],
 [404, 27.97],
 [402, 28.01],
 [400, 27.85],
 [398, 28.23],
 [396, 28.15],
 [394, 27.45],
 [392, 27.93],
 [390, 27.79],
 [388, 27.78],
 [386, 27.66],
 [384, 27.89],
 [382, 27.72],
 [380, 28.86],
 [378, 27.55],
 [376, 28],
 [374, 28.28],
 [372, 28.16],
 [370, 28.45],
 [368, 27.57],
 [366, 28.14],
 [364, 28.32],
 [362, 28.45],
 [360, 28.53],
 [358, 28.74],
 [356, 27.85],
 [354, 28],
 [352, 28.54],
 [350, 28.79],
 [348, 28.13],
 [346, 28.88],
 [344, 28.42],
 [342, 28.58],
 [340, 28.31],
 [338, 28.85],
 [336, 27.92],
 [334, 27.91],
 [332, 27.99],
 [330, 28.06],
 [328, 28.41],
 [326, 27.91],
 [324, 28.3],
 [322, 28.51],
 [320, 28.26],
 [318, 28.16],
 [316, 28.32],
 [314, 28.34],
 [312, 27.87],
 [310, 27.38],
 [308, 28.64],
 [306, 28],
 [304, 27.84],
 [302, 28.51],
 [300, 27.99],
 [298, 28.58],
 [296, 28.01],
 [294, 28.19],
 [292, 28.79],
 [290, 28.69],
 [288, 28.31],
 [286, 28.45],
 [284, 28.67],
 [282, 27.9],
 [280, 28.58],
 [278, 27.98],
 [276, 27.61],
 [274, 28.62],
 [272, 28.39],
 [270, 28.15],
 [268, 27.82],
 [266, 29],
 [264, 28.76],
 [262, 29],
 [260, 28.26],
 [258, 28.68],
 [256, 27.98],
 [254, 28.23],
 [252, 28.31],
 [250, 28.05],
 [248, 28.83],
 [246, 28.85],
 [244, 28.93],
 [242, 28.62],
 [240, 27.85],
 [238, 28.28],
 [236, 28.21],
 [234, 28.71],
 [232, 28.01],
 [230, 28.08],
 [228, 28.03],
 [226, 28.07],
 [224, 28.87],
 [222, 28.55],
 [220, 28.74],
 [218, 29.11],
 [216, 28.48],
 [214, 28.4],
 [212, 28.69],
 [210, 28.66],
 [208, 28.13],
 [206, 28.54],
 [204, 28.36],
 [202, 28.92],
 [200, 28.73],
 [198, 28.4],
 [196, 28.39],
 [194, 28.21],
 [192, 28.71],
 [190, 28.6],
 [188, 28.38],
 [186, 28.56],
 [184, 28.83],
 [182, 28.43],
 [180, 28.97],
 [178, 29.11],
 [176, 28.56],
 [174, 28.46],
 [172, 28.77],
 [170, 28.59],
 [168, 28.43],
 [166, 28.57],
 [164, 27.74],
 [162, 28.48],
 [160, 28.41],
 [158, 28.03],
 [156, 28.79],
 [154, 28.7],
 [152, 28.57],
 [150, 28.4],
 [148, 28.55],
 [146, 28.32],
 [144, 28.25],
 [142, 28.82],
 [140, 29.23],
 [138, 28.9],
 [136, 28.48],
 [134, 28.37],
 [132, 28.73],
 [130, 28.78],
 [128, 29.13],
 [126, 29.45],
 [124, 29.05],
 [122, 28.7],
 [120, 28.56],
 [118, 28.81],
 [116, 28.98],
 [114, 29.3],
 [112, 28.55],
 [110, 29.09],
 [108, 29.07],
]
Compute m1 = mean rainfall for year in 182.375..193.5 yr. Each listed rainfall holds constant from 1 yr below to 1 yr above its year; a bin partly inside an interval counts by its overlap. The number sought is 28.6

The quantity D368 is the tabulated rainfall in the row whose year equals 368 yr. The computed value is 27.57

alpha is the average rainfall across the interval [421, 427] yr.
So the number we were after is 28.5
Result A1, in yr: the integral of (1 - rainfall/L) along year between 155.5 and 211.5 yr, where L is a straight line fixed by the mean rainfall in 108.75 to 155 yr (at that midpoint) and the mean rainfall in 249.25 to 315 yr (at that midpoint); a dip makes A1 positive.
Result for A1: 0.16 yr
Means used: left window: 28.8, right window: 28.3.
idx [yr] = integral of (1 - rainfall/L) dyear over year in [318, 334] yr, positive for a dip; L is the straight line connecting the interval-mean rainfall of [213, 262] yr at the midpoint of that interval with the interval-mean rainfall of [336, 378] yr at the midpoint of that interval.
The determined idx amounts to 0.1 yr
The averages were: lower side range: 28.4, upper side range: 28.3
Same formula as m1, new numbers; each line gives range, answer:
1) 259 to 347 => 28.3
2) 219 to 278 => 28.4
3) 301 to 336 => 28.1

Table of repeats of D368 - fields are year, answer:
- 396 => 28.15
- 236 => 28.21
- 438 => 28.27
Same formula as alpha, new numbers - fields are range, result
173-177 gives 28.5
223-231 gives 28.3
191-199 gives 28.4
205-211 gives 28.4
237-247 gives 28.5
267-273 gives 28.1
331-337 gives 27.9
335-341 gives 28.4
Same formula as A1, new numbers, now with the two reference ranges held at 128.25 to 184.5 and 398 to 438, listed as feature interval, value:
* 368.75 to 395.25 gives 0.4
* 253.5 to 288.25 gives 0.2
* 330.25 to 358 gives 0.1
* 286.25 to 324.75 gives 0.3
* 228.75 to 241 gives 0.1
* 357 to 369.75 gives 0.0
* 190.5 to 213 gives 0.0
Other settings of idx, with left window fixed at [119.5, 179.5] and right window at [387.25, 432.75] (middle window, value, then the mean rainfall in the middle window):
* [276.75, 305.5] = 0.1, 28.3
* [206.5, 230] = 0.0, 28.5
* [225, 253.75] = 0.2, 28.3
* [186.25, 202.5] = 0.0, 28.5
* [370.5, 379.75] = 0.1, 28.1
